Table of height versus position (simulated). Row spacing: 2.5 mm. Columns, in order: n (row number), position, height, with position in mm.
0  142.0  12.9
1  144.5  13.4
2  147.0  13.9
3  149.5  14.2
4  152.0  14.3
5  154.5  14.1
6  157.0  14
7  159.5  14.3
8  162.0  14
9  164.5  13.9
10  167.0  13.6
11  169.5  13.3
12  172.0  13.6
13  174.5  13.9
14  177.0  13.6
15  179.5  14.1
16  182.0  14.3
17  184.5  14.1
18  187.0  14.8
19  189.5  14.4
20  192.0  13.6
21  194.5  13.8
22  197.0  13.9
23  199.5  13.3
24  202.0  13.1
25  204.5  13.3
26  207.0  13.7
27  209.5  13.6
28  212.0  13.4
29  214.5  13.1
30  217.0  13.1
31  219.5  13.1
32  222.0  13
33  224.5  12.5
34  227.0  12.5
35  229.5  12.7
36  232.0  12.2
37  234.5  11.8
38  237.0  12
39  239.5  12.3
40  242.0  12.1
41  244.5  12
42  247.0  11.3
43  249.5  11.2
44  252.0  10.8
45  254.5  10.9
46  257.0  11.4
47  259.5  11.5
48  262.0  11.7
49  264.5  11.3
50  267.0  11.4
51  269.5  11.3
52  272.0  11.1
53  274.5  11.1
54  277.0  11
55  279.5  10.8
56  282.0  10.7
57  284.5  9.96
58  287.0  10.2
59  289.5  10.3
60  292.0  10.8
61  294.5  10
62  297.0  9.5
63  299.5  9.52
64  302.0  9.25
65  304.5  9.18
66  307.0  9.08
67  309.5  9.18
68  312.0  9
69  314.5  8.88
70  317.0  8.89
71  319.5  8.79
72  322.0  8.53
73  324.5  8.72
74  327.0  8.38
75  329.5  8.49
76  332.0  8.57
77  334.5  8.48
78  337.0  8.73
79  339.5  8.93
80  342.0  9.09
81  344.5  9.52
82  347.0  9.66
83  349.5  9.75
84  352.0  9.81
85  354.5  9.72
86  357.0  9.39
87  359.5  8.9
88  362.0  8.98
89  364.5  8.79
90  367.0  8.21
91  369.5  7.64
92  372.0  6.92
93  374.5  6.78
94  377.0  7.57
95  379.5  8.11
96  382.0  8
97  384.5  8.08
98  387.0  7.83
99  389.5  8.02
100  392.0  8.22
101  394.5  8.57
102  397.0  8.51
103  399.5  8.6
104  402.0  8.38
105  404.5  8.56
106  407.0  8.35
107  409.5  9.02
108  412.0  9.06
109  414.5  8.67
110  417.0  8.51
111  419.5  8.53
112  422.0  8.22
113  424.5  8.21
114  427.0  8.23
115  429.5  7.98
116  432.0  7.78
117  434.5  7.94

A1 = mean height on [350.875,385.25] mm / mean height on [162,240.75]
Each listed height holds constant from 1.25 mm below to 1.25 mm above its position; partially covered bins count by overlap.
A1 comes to 0.6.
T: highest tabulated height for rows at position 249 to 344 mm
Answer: 11.7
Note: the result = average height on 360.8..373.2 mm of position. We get 8.11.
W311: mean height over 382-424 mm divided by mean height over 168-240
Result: 0.6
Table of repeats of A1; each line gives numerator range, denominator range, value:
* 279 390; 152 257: 0.68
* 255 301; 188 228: 0.81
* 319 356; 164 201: 0.65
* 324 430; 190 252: 0.67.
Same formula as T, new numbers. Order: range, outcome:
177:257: 14.8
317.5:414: 9.81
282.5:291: 10.3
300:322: 9.25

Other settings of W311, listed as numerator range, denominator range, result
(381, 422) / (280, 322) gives 0.88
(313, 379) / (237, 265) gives 0.75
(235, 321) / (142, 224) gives 0.77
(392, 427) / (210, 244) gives 0.68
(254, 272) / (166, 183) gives 0.83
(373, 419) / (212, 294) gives 0.71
